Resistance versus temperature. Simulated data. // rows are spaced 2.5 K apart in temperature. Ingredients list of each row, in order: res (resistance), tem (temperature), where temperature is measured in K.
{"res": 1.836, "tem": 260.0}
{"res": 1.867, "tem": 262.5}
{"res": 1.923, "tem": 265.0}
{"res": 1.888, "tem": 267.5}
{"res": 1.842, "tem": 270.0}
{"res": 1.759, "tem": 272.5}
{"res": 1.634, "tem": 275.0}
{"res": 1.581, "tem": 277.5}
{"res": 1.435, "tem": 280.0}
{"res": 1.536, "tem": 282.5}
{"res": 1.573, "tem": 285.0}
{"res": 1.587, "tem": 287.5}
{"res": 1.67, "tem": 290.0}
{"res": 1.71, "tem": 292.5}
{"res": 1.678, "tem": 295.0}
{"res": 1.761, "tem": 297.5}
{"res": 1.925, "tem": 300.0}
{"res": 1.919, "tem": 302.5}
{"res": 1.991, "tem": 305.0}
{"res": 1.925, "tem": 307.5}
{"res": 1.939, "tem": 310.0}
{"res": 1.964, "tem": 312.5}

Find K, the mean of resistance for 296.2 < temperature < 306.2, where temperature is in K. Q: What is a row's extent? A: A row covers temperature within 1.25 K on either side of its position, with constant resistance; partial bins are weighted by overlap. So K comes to 1.9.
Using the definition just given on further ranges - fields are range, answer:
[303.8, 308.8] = 1.96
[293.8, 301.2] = 1.79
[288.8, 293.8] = 1.69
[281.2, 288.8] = 1.57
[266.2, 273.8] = 1.83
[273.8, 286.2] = 1.55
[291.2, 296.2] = 1.69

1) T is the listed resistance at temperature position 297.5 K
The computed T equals 1.761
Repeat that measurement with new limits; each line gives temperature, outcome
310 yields 1.939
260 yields 1.836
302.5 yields 1.919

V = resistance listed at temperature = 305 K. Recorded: 1.991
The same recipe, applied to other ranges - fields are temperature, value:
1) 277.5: 1.581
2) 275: 1.634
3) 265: 1.923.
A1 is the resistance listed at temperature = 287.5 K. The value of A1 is 1.587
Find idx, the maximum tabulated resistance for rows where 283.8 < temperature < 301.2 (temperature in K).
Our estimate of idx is 1.925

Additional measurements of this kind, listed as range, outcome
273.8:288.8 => 1.634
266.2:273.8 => 1.888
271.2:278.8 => 1.759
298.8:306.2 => 1.991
